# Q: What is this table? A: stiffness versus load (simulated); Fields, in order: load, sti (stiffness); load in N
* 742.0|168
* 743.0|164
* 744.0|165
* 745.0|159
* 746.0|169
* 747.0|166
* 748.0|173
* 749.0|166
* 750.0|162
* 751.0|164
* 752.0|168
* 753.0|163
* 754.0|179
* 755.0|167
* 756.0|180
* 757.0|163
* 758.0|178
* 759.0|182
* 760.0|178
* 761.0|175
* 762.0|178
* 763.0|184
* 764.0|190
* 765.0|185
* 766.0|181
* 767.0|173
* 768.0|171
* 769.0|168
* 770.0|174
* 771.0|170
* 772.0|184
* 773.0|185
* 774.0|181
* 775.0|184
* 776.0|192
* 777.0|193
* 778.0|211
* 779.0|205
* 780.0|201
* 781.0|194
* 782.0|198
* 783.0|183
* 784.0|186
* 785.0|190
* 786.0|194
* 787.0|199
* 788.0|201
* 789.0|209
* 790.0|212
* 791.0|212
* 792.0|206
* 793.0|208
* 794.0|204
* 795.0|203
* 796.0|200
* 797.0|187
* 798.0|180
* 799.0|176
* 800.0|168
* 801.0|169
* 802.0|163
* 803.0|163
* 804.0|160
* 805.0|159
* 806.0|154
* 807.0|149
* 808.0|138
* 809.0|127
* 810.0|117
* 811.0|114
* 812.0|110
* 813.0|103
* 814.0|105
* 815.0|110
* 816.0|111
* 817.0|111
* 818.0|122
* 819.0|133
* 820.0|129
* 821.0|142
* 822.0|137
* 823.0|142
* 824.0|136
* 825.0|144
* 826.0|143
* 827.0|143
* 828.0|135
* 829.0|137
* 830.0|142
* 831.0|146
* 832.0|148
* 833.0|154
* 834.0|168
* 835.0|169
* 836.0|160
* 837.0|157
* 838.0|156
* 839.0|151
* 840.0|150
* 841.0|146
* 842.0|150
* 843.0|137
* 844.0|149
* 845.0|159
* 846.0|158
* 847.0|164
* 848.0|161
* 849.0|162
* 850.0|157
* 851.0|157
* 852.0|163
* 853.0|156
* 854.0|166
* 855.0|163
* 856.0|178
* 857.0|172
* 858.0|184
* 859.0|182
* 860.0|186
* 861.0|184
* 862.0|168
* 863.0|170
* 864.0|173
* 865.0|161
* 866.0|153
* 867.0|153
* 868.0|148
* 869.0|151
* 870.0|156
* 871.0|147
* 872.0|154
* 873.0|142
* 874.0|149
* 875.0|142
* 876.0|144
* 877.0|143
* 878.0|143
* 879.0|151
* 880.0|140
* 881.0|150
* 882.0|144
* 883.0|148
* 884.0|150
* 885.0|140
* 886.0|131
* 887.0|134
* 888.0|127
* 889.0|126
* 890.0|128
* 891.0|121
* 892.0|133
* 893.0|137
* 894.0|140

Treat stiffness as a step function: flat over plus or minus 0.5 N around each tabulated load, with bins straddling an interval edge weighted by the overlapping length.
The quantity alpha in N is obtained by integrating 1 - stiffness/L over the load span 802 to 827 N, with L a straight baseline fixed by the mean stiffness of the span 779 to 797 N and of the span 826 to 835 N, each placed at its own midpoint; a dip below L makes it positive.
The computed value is 5.2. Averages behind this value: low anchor 200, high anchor 148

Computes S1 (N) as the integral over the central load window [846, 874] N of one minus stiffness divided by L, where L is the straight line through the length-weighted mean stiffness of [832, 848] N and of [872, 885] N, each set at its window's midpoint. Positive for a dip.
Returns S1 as -2.4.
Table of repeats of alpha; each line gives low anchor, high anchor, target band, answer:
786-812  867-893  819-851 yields 2.1 N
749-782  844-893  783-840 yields 3.9 N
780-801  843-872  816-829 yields 3.3 N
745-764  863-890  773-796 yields -4.5 N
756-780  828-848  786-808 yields -1.8 N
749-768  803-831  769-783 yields -2.4 N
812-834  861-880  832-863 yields -4.1 N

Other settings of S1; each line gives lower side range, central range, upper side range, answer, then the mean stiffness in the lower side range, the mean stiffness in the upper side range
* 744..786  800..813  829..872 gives 2.1 N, 179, 160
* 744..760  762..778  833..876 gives -1.4 N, 169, 160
